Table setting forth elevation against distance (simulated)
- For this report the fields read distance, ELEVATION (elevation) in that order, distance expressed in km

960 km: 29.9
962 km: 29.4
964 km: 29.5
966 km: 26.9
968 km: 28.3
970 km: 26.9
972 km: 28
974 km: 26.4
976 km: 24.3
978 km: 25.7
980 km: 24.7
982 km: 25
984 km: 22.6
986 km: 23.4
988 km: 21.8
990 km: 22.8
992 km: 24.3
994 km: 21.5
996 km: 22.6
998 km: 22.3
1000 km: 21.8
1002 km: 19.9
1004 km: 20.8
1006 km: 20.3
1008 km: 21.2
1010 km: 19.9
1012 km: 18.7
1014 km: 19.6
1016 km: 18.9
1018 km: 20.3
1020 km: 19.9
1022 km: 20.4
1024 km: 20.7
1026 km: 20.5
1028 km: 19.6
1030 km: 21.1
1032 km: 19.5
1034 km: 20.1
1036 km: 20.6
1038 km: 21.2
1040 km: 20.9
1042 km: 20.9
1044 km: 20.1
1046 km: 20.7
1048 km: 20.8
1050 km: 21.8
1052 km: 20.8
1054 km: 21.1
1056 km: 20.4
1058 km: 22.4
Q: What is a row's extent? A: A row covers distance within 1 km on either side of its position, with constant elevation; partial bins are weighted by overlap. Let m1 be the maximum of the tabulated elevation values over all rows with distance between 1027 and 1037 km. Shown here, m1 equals 21.1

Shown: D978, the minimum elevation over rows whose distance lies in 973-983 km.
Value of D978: 24.3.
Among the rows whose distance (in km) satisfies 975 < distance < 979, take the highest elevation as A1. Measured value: 25.7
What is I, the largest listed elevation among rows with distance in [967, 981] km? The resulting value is 28.3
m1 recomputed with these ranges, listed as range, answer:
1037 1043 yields 21.2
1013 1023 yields 20.4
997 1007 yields 22.3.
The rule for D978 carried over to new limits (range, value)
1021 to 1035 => 19.5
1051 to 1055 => 20.8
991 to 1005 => 19.9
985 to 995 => 21.5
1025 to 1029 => 19.6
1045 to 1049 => 20.7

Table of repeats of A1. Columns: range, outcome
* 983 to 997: 24.3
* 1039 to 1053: 21.8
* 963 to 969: 29.5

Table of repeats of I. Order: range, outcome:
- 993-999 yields 22.6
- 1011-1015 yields 19.6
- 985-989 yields 23.4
